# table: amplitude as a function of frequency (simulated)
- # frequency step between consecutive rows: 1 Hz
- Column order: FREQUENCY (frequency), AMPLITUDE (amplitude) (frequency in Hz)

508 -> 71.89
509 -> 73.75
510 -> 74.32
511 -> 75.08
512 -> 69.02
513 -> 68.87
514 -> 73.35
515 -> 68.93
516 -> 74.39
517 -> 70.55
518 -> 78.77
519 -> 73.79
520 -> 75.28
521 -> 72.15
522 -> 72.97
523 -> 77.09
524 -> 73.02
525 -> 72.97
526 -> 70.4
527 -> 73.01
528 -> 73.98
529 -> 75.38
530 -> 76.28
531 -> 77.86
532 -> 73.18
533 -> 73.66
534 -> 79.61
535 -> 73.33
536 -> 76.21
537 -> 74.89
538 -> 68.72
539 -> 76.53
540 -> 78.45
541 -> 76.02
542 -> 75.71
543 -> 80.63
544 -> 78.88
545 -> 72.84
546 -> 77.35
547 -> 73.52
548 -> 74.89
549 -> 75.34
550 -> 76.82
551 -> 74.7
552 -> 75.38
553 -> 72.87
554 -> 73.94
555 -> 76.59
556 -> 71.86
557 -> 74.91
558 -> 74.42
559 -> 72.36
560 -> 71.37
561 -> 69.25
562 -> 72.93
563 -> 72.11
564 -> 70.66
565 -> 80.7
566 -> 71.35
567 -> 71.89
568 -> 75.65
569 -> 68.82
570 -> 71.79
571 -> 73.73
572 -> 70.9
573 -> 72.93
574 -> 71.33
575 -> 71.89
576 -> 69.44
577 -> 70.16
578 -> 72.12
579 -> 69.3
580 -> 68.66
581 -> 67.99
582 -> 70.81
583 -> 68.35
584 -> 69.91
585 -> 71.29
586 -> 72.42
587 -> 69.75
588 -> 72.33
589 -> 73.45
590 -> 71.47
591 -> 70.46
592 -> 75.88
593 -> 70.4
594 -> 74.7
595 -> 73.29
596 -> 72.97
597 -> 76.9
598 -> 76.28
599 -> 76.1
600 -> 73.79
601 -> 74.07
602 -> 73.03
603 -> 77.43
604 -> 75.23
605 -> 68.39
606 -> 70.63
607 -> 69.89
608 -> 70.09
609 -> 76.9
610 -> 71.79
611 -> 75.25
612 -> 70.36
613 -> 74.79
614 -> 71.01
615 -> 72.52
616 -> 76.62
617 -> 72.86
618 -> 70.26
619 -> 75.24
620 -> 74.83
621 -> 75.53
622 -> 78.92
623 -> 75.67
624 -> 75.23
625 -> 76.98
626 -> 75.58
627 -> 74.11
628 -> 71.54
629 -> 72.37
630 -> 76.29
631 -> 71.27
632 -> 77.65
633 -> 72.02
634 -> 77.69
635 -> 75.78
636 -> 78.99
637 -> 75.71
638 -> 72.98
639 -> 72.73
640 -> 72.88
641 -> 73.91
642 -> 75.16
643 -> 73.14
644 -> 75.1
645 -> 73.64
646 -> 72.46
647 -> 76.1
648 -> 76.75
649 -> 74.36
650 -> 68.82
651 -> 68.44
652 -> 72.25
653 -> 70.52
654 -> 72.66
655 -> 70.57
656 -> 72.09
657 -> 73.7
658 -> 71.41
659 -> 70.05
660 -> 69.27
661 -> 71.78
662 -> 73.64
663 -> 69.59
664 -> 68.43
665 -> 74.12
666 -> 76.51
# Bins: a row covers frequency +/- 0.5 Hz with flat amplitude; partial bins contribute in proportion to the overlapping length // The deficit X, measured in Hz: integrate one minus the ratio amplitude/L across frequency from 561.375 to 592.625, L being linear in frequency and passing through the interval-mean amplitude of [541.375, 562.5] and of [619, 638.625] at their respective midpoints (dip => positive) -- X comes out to 1.3 Hz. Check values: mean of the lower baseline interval 74.6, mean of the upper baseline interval 75.2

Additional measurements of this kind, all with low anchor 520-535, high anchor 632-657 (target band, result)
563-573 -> 0.18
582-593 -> 0.38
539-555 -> -0.35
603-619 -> 0.25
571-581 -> 0.45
